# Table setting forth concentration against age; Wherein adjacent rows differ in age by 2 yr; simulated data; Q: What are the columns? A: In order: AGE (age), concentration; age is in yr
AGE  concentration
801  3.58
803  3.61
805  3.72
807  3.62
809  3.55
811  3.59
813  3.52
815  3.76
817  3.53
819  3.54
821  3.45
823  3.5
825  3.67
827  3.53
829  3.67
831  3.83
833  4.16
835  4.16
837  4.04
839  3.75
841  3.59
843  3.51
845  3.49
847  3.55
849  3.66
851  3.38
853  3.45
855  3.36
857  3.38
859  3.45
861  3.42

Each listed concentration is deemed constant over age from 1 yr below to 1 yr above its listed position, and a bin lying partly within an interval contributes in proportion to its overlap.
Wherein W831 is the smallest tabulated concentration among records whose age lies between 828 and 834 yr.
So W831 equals 3.67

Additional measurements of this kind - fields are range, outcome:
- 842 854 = 3.38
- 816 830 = 3.45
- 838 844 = 3.51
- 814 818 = 3.53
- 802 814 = 3.52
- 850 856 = 3.36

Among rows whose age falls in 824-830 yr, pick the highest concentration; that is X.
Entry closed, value 3.67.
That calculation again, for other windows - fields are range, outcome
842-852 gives 3.66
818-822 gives 3.54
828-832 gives 3.83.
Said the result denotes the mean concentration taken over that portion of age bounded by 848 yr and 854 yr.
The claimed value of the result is 3.5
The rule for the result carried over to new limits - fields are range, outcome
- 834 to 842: 3.88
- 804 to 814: 3.6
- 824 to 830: 3.62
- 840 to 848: 3.54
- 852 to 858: 3.4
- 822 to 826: 3.58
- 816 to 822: 3.51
